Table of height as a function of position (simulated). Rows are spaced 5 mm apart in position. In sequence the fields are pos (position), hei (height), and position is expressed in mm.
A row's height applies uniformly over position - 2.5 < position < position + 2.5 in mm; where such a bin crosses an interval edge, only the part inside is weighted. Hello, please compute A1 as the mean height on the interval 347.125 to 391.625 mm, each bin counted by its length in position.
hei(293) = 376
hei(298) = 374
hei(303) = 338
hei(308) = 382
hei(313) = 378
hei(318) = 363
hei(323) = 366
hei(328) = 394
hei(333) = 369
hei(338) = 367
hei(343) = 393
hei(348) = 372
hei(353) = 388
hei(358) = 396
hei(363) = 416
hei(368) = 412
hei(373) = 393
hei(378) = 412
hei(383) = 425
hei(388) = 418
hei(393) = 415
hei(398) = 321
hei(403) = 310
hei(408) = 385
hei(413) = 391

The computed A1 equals 405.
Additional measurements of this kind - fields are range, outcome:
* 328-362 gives 383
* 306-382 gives 388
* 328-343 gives 376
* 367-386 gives 411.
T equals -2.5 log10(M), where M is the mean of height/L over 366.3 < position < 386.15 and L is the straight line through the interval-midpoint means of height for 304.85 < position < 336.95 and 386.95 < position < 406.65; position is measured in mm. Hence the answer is -0.12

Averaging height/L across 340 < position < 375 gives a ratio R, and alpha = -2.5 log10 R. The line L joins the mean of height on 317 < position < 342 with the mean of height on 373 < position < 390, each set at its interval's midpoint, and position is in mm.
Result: 0.001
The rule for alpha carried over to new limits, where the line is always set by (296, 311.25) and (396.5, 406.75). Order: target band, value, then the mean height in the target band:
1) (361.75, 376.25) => -0.20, 406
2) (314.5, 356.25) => -0.08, 377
